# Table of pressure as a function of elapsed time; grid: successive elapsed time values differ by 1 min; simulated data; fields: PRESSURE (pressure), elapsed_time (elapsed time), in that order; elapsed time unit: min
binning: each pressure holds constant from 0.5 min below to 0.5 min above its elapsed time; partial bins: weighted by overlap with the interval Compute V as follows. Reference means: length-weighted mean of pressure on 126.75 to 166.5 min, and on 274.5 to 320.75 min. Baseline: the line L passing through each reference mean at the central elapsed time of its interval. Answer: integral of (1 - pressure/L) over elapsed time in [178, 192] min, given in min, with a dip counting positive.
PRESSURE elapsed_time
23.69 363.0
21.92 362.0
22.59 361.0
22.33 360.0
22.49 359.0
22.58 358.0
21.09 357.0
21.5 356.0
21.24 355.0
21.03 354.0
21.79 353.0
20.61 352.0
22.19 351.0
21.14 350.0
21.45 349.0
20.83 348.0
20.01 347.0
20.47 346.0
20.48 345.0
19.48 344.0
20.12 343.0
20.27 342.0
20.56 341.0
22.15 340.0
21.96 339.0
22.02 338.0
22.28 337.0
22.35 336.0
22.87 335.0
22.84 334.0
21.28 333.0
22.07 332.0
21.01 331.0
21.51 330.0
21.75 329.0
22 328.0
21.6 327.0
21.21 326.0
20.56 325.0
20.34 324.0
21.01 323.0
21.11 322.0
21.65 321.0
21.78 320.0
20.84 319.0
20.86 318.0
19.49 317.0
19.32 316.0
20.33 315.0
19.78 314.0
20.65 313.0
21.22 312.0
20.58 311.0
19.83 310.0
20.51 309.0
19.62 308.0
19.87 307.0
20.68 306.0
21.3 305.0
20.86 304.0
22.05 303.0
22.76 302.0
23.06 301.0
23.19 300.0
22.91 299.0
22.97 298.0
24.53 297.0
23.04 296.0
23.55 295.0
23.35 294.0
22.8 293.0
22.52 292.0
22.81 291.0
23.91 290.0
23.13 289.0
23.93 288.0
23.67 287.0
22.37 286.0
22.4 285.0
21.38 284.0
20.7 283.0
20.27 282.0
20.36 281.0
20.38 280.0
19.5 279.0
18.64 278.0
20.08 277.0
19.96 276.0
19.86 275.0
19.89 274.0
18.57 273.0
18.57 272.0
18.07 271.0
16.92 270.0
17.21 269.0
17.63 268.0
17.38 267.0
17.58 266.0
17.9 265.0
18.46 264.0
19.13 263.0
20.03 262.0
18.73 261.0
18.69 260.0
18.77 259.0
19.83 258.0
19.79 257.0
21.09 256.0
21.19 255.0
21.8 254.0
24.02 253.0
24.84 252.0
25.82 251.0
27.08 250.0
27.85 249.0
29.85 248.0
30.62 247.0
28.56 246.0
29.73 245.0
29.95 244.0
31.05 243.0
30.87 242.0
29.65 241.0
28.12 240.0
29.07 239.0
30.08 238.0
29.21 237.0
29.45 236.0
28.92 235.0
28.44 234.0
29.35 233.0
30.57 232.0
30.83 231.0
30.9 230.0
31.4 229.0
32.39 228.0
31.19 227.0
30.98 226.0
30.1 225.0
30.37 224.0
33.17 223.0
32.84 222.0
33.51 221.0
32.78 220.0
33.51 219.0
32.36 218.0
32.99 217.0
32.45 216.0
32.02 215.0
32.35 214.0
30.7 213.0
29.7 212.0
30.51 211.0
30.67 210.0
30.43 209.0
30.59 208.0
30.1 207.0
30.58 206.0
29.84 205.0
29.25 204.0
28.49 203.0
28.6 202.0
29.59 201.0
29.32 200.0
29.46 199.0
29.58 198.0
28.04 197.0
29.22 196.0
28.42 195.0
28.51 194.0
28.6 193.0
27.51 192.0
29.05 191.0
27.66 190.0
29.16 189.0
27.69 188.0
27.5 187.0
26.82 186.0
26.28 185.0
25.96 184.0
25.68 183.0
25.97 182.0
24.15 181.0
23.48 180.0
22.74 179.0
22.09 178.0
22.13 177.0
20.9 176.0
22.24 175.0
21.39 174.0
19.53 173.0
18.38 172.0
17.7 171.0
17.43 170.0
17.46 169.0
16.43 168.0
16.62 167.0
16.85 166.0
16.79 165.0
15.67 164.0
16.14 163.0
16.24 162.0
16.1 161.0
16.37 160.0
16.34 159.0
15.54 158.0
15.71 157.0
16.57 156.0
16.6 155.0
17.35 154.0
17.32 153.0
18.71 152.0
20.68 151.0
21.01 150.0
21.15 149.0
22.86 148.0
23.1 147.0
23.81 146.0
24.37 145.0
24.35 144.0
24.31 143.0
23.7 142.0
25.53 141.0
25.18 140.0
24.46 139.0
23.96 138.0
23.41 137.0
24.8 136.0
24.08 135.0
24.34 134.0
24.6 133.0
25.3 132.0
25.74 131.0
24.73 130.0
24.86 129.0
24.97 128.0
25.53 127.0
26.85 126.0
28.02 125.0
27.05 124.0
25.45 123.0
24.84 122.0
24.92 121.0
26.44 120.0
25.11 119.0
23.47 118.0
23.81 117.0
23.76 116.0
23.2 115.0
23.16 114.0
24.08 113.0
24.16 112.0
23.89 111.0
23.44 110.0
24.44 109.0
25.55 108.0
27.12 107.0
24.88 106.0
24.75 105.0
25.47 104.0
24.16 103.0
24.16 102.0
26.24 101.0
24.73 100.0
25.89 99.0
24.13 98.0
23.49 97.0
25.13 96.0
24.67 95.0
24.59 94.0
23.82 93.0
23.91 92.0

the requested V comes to -3.3 min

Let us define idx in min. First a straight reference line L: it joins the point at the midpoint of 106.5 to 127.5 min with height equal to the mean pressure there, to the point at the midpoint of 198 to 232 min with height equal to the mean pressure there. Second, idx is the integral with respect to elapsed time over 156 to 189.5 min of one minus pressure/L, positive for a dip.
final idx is 9.4 min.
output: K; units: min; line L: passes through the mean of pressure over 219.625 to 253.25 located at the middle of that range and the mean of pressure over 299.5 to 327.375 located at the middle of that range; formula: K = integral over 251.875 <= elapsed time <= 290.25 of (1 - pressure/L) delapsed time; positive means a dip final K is 8.40 min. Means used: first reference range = 29.8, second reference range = 20.9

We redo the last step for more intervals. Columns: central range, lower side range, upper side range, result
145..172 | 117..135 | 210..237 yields 9.10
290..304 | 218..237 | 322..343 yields 1.01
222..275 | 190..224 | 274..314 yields 2.40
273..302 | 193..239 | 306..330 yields 2.01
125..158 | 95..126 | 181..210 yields 4.22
